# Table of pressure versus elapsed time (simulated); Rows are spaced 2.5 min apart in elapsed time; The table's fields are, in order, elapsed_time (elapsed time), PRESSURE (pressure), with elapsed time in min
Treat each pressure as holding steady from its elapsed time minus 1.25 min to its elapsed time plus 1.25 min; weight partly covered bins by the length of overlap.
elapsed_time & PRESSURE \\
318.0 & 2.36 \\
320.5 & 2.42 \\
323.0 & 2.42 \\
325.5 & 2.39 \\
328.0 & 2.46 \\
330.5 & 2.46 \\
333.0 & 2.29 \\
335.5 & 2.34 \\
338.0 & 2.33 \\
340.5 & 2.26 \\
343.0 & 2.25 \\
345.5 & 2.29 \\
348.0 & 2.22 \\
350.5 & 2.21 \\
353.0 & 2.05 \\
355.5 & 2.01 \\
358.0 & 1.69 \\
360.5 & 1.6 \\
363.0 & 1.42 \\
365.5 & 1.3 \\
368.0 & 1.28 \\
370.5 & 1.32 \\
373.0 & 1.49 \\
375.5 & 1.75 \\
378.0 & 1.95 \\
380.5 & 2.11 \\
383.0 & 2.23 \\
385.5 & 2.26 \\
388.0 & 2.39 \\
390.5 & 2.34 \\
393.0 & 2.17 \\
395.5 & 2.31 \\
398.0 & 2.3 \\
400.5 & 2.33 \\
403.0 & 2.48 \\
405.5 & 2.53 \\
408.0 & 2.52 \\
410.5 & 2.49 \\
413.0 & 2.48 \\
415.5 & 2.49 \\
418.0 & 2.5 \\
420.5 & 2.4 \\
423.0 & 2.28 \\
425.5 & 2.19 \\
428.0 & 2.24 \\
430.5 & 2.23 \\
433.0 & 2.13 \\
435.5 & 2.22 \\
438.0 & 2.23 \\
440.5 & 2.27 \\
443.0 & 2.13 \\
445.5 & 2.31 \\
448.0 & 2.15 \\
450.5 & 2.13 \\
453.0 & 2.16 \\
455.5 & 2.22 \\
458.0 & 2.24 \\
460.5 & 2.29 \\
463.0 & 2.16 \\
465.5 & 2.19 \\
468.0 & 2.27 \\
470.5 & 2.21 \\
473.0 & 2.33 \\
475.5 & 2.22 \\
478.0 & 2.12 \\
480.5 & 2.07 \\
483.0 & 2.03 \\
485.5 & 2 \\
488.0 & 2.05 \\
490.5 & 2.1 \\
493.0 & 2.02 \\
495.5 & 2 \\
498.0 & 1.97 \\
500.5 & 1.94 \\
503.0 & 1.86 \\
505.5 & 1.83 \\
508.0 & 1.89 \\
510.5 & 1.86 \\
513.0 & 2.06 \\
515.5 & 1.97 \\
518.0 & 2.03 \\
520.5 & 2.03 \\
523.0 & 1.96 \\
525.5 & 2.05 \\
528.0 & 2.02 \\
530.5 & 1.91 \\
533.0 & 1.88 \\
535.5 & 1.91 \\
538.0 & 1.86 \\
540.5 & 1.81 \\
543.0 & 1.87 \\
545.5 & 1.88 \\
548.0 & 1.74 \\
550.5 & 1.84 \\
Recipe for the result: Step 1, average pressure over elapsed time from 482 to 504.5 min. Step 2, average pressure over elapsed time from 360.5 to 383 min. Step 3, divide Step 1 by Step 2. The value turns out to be 1.2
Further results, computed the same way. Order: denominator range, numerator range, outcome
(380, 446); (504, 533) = 0.85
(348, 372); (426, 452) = 1.31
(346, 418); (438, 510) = 1.02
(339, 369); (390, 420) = 1.28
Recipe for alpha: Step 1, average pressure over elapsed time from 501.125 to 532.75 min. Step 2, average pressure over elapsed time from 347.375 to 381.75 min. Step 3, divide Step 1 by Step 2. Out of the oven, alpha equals 1.13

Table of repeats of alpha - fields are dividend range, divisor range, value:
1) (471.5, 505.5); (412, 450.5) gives 0.90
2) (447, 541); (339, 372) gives 1.11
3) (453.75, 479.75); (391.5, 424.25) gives 0.92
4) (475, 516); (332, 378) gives 1.05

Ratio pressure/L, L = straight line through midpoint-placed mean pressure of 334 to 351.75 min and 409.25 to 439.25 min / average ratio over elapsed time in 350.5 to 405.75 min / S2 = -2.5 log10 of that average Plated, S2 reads 0.17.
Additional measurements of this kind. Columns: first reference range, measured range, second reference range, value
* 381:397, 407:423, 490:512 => -0.12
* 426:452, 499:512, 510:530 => 0.09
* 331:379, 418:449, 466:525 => -0.14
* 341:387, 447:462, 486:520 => -0.14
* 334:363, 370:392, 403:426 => 0.13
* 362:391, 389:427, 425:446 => -0.18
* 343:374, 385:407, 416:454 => -0.18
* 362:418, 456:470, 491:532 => -0.11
